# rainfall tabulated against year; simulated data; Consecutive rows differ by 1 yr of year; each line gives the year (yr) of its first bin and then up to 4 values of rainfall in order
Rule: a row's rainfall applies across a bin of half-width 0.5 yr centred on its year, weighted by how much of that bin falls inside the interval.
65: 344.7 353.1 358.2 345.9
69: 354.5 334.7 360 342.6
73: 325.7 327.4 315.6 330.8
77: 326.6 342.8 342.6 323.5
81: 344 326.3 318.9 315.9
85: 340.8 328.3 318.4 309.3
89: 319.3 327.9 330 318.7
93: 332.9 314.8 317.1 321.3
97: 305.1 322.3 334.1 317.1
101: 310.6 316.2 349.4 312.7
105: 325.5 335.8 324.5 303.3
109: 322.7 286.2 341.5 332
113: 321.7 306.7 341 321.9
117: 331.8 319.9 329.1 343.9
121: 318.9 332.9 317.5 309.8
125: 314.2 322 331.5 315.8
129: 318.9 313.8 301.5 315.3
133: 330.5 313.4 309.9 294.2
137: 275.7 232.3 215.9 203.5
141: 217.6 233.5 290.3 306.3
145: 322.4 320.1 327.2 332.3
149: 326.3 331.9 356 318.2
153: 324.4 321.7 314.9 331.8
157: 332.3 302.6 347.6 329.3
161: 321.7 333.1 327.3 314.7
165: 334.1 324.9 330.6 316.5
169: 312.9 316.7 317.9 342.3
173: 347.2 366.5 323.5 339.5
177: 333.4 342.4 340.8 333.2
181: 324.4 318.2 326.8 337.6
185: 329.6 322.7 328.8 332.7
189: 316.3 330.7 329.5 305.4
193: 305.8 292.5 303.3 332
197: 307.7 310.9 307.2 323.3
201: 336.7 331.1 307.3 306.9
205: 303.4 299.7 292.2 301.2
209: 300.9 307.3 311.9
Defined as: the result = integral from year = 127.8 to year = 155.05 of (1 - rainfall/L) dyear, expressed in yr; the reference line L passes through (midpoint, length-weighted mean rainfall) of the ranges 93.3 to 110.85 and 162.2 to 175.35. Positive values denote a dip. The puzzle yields 2.19 yr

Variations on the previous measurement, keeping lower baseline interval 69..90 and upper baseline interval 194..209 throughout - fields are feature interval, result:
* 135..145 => 1.9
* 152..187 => -1.4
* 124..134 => 0.1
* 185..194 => -0.2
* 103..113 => 0.1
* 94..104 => 0.2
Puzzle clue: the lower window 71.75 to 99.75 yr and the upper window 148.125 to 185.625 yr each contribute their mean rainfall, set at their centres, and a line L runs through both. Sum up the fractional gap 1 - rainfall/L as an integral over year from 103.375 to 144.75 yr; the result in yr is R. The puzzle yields 2.7 yr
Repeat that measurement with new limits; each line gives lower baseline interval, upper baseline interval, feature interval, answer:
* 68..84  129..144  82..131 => -2.7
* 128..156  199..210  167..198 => -2.0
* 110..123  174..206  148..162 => -0.2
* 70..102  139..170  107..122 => -0.1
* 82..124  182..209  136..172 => 1.3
